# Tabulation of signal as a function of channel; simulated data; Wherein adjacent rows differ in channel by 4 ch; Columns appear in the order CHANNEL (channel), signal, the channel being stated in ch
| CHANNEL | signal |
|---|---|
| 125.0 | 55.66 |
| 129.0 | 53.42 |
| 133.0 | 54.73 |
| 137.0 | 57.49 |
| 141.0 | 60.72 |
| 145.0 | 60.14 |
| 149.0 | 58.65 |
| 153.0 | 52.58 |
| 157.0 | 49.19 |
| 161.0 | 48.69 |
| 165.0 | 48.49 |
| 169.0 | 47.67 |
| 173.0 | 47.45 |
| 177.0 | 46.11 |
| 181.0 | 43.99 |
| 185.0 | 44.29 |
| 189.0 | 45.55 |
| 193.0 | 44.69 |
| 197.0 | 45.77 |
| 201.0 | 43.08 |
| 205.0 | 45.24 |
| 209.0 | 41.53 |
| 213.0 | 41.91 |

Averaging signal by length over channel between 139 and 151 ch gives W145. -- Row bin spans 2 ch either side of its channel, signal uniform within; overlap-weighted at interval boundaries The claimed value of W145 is 59.8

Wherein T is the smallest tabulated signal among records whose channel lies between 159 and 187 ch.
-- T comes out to 43.99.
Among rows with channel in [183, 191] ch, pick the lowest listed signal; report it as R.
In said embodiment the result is 44.29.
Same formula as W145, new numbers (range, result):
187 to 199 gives 45.3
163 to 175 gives 47.9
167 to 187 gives 45.9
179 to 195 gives 44.6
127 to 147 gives 57.3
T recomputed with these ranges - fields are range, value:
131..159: 49.19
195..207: 43.08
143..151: 58.65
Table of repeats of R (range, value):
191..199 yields 44.69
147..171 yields 47.67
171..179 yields 46.11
